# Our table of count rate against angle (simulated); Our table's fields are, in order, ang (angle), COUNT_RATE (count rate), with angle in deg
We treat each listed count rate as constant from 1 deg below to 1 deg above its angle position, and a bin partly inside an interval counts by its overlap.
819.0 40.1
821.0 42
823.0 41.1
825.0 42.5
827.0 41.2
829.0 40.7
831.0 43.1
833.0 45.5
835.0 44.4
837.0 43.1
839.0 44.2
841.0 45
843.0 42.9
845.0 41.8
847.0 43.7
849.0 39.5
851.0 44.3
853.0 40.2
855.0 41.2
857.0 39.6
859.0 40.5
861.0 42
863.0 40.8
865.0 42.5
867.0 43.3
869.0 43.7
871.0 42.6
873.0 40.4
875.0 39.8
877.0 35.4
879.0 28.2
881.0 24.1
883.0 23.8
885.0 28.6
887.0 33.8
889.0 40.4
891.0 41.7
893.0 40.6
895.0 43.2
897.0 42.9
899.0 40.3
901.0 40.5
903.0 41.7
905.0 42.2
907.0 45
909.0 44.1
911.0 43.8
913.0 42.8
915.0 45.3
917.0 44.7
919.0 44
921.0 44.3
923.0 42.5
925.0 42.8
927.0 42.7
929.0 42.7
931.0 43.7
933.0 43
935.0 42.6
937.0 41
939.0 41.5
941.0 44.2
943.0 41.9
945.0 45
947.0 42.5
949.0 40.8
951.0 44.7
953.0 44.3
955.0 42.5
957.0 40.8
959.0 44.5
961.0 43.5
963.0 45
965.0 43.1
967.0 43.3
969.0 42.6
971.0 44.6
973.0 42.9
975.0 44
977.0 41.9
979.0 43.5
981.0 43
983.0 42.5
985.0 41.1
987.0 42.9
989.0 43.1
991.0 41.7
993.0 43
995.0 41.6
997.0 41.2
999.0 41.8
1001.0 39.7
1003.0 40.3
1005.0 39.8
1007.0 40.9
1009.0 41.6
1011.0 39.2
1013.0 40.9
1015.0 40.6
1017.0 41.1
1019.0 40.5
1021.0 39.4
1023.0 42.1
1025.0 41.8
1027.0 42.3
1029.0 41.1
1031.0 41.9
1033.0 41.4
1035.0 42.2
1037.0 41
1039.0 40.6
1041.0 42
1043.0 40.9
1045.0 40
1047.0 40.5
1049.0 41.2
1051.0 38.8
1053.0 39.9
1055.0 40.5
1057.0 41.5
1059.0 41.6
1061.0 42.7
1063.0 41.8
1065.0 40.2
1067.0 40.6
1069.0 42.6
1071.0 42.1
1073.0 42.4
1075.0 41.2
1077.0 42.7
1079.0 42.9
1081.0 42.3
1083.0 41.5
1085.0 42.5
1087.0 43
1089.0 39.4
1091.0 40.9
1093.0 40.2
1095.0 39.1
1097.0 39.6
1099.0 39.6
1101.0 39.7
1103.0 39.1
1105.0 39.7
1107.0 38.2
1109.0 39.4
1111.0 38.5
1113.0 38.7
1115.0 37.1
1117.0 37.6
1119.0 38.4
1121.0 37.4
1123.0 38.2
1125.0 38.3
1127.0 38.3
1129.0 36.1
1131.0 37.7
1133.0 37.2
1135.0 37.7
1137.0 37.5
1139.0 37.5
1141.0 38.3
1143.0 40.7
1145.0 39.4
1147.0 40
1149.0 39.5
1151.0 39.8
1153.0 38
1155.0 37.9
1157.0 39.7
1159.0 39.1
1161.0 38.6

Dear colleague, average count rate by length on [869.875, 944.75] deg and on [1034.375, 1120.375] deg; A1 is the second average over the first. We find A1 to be 1.0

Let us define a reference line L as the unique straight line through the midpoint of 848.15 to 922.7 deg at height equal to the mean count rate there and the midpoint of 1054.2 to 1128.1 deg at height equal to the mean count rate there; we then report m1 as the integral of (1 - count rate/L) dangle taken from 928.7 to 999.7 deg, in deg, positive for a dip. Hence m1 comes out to -4.8 deg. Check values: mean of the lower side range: 40.1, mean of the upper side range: 40.3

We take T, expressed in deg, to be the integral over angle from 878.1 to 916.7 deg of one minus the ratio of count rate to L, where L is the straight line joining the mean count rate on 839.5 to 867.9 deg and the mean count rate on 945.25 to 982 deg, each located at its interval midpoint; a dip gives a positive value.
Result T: 3.4 deg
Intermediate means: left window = 42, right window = 43.2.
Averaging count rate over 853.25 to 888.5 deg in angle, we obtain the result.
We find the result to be 37.2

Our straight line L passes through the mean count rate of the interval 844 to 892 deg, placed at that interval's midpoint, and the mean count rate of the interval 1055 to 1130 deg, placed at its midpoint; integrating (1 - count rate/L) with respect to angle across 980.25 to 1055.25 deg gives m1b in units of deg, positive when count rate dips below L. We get -3.03 deg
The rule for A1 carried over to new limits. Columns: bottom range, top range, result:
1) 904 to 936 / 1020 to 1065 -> 0.95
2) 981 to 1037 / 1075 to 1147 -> 0.95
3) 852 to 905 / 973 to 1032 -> 1.08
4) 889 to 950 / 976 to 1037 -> 0.97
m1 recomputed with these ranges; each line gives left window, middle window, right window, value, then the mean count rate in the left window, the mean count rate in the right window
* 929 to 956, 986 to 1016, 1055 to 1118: 0.5 deg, 42.9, 40.6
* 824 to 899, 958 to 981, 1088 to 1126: -2.3 deg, 40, 38.9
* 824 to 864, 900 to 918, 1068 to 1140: -0.7 deg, 42.3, 39.6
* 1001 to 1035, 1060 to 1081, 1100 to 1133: -1.3 deg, 40.9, 38.2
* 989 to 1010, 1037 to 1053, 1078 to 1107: 0.1 deg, 41.3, 40.6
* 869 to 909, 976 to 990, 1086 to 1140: -1.6 deg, 38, 38.7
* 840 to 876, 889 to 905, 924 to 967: 0.3 deg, 41.9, 43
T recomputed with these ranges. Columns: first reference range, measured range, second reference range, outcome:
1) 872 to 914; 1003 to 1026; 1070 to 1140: -1.0 deg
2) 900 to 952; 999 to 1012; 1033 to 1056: 0.4 deg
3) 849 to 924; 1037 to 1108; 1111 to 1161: -3.8 deg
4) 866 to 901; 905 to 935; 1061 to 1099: -4.3 deg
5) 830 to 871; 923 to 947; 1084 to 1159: -0.8 deg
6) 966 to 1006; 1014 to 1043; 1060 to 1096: 0.4 deg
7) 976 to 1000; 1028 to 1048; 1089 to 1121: -0.1 deg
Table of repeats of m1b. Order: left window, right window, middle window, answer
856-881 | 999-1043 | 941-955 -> -1.1 deg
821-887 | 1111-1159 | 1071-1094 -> -1.9 deg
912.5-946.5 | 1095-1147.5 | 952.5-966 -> -0.3 deg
